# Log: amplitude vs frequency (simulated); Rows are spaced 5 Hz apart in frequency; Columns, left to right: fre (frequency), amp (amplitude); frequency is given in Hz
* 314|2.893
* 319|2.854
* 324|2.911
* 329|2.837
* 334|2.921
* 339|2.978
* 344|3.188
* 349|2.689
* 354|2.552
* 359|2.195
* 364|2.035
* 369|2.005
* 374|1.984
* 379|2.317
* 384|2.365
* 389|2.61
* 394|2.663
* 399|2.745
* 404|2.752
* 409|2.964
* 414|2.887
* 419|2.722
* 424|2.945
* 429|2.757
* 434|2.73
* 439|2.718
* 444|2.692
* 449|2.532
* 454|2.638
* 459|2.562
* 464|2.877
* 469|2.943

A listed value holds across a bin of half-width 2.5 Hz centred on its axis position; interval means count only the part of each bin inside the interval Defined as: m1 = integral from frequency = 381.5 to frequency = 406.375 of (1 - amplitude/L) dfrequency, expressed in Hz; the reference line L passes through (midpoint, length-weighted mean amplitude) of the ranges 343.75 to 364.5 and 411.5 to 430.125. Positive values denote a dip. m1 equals 0.7 Hz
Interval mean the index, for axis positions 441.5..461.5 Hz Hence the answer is 2.61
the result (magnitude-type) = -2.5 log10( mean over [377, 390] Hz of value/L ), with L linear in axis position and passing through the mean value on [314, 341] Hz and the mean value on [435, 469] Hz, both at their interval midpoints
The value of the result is 0.16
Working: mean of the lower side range 2.9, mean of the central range 2.41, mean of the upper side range 2.69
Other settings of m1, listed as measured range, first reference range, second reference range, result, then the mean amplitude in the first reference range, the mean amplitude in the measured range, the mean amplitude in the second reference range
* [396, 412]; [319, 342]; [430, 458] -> -0.4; 2.91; 2.82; 2.66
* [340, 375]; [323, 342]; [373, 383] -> 1.7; 2.92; 2.42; 2.21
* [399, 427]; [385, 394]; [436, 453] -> -2.5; 2.58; 2.84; 2.65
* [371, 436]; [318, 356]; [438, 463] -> 2.1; 2.87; 2.64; 2.64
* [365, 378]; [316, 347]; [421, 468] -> 3.8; 2.94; 2.04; 2.72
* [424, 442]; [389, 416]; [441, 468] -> -0.3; 2.78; 2.76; 2.68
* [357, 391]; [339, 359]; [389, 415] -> 6.8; 2.75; 2.21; 2.78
